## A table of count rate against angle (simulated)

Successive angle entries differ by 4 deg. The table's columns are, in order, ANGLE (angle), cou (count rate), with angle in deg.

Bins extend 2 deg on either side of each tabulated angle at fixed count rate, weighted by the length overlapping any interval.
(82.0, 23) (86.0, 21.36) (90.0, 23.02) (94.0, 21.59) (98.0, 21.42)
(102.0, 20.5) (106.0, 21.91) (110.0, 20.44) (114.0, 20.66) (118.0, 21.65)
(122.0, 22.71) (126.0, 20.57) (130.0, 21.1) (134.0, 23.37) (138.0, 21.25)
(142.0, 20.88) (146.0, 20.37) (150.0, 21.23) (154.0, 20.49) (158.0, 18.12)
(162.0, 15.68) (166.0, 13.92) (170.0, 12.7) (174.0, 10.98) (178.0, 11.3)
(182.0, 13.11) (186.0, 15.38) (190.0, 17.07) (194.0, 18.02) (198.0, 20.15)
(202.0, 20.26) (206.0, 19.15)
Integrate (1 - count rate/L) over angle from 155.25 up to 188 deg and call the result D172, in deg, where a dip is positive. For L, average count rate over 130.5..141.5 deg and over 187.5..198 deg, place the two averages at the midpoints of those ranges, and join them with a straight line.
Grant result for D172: 9.1 deg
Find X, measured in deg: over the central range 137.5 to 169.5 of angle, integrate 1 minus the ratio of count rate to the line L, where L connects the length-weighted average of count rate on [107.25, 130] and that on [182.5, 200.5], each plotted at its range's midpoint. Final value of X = 1.4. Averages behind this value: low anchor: 21.2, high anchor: 17.3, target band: 18.6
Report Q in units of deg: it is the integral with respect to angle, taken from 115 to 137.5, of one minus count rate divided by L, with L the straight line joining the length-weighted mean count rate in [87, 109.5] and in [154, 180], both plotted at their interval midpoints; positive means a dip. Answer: -3.9 deg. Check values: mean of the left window 21.6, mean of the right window 14.3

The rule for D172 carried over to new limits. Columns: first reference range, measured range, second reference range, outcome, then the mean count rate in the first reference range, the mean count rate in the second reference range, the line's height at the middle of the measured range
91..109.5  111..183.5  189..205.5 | 6.81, 21.4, 19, 20.2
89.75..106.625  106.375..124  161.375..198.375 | -1.18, 21.5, 14.6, 20.1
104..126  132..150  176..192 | -2.66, 21.4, 14.2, 18.7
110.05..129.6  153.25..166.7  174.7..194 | 0.00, 21.3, 14.4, 17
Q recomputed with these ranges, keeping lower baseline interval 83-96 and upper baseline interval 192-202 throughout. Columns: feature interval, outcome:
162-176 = 4.94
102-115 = 0.38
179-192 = 3.13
